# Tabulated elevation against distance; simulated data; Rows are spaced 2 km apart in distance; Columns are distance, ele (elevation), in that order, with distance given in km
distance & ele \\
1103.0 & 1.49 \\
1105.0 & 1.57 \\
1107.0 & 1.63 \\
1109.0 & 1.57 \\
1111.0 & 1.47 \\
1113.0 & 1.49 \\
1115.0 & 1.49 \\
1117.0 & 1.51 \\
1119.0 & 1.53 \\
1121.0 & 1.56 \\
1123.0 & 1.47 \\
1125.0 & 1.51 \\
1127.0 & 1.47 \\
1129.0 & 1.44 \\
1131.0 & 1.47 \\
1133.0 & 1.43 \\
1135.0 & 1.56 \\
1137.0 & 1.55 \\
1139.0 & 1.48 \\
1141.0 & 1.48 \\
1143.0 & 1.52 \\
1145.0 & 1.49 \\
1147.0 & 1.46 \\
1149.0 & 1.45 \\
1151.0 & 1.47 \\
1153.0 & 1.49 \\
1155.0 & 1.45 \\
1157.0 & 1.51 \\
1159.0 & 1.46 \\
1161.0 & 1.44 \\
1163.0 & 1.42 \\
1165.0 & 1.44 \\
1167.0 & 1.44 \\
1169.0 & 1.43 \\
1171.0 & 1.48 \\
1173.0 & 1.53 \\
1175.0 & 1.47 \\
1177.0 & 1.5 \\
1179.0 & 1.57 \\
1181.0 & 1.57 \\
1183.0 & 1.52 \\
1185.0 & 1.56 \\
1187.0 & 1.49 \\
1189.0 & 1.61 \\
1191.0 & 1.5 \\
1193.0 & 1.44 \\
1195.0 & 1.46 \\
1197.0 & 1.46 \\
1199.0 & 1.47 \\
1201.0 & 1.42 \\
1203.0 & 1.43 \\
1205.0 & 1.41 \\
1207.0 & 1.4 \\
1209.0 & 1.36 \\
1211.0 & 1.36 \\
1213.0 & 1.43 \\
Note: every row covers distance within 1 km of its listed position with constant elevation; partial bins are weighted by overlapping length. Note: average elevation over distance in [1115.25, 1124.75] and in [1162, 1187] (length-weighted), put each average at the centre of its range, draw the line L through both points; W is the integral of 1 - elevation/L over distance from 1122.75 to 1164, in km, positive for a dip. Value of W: 0.8 km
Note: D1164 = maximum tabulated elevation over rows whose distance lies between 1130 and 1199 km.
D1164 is 1.61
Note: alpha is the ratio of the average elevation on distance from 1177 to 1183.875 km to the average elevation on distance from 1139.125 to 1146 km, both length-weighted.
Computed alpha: 1.03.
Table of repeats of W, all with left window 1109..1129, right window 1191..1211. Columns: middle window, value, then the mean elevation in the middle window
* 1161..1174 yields 0.02 km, 1.46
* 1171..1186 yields -0.83 km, 1.53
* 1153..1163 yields 0.02 km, 1.46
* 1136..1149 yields -0.12 km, 1.49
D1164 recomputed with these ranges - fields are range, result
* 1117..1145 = 1.56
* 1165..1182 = 1.57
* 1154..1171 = 1.51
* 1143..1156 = 1.52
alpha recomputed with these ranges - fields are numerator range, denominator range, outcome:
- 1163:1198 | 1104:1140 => 0.99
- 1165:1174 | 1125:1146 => 0.98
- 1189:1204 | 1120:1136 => 0.98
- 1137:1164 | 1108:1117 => 0.98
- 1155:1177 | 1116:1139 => 0.98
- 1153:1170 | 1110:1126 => 0.97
